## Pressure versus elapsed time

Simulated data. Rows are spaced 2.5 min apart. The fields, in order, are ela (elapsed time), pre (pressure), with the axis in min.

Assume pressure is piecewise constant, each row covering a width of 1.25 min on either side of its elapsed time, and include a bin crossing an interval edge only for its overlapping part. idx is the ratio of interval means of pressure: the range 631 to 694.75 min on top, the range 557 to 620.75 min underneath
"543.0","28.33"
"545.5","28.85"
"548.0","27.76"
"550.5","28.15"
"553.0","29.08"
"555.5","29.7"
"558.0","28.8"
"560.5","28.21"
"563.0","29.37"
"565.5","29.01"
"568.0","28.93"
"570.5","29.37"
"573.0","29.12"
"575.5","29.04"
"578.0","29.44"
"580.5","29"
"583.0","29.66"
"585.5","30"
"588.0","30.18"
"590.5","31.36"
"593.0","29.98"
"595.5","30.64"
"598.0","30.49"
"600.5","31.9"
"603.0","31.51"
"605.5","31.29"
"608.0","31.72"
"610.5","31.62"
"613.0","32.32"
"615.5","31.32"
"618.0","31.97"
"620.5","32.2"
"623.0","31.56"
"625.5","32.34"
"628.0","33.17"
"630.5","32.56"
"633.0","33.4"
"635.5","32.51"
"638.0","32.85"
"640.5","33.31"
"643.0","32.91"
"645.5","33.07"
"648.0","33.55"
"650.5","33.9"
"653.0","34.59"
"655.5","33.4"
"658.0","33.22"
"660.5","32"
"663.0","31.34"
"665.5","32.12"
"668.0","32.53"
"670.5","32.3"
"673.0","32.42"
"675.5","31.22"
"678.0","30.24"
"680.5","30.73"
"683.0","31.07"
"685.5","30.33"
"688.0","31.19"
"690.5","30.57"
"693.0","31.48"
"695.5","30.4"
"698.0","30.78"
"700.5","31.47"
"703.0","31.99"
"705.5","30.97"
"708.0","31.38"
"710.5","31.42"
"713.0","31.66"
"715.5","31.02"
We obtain 1.06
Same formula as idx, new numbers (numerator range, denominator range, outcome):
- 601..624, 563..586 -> 1.08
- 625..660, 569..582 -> 1.14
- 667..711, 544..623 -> 1.04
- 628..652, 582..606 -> 1.08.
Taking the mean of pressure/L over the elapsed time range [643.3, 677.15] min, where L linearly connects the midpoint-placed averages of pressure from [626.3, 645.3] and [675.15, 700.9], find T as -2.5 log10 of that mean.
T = -0.03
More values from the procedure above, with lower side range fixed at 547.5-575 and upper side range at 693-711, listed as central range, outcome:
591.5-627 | -0.06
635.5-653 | -0.10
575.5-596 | -0.02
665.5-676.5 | -0.05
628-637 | -0.10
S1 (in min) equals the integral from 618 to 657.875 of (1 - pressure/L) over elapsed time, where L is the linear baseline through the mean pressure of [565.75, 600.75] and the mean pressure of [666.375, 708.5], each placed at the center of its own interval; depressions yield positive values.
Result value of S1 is -3.1 min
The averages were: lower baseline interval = 29.9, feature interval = 33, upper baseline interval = 31.2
